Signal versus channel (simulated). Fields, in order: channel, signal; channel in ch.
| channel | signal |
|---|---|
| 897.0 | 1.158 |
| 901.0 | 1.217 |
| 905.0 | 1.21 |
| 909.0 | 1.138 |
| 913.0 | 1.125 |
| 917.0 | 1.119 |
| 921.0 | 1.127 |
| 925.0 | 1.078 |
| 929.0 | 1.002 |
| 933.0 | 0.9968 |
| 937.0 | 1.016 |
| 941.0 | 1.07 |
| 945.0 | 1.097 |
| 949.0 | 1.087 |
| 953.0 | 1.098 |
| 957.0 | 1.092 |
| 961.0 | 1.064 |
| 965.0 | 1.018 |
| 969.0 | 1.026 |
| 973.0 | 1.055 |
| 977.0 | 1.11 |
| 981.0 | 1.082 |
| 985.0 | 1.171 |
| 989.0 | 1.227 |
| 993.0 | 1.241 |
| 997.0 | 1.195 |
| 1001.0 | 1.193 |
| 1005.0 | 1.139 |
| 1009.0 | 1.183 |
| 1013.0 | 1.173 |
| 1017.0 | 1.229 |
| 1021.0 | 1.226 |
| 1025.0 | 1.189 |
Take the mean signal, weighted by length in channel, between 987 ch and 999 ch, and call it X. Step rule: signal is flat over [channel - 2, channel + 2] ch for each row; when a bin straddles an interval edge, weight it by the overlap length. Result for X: 1.22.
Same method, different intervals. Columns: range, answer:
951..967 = 1.07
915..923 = 1.12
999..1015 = 1.17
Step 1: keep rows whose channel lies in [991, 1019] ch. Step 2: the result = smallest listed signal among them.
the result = 1.139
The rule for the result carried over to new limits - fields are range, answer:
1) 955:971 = 1.018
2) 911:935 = 0.9968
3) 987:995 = 1.227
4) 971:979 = 1.055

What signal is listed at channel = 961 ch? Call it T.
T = 1.064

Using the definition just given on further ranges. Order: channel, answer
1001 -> 1.193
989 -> 1.227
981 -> 1.082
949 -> 1.087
